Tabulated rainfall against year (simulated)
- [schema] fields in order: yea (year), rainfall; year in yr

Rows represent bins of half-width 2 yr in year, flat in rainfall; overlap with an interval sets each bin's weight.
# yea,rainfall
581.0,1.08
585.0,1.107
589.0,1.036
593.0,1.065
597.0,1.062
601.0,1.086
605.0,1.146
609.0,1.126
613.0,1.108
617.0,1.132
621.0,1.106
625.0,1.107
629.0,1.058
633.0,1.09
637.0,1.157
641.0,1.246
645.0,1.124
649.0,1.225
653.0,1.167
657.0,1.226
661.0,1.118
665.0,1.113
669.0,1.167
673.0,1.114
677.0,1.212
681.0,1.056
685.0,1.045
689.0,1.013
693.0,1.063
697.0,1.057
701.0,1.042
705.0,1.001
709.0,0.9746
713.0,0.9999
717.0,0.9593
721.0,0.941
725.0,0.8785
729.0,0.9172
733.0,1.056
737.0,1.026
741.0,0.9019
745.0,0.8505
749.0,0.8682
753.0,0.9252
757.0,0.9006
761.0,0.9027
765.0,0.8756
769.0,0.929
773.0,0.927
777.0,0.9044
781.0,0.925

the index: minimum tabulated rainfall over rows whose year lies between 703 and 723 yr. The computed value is 0.941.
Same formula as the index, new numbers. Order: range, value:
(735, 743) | 0.9019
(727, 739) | 0.9172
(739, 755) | 0.8505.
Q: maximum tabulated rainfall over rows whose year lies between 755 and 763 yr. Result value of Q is 0.9027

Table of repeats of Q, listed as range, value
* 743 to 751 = 0.8682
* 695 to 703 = 1.057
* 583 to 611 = 1.146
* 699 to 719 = 1.042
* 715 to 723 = 0.9593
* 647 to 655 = 1.225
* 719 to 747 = 1.056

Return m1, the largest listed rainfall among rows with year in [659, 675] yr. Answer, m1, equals 1.167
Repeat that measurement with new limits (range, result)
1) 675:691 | 1.212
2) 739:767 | 0.9252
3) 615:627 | 1.132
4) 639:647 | 1.246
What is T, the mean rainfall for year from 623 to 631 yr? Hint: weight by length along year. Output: 1.08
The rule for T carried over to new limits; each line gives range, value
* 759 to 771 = 0.902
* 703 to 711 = 0.988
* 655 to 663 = 1.17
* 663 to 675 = 1.13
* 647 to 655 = 1.2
